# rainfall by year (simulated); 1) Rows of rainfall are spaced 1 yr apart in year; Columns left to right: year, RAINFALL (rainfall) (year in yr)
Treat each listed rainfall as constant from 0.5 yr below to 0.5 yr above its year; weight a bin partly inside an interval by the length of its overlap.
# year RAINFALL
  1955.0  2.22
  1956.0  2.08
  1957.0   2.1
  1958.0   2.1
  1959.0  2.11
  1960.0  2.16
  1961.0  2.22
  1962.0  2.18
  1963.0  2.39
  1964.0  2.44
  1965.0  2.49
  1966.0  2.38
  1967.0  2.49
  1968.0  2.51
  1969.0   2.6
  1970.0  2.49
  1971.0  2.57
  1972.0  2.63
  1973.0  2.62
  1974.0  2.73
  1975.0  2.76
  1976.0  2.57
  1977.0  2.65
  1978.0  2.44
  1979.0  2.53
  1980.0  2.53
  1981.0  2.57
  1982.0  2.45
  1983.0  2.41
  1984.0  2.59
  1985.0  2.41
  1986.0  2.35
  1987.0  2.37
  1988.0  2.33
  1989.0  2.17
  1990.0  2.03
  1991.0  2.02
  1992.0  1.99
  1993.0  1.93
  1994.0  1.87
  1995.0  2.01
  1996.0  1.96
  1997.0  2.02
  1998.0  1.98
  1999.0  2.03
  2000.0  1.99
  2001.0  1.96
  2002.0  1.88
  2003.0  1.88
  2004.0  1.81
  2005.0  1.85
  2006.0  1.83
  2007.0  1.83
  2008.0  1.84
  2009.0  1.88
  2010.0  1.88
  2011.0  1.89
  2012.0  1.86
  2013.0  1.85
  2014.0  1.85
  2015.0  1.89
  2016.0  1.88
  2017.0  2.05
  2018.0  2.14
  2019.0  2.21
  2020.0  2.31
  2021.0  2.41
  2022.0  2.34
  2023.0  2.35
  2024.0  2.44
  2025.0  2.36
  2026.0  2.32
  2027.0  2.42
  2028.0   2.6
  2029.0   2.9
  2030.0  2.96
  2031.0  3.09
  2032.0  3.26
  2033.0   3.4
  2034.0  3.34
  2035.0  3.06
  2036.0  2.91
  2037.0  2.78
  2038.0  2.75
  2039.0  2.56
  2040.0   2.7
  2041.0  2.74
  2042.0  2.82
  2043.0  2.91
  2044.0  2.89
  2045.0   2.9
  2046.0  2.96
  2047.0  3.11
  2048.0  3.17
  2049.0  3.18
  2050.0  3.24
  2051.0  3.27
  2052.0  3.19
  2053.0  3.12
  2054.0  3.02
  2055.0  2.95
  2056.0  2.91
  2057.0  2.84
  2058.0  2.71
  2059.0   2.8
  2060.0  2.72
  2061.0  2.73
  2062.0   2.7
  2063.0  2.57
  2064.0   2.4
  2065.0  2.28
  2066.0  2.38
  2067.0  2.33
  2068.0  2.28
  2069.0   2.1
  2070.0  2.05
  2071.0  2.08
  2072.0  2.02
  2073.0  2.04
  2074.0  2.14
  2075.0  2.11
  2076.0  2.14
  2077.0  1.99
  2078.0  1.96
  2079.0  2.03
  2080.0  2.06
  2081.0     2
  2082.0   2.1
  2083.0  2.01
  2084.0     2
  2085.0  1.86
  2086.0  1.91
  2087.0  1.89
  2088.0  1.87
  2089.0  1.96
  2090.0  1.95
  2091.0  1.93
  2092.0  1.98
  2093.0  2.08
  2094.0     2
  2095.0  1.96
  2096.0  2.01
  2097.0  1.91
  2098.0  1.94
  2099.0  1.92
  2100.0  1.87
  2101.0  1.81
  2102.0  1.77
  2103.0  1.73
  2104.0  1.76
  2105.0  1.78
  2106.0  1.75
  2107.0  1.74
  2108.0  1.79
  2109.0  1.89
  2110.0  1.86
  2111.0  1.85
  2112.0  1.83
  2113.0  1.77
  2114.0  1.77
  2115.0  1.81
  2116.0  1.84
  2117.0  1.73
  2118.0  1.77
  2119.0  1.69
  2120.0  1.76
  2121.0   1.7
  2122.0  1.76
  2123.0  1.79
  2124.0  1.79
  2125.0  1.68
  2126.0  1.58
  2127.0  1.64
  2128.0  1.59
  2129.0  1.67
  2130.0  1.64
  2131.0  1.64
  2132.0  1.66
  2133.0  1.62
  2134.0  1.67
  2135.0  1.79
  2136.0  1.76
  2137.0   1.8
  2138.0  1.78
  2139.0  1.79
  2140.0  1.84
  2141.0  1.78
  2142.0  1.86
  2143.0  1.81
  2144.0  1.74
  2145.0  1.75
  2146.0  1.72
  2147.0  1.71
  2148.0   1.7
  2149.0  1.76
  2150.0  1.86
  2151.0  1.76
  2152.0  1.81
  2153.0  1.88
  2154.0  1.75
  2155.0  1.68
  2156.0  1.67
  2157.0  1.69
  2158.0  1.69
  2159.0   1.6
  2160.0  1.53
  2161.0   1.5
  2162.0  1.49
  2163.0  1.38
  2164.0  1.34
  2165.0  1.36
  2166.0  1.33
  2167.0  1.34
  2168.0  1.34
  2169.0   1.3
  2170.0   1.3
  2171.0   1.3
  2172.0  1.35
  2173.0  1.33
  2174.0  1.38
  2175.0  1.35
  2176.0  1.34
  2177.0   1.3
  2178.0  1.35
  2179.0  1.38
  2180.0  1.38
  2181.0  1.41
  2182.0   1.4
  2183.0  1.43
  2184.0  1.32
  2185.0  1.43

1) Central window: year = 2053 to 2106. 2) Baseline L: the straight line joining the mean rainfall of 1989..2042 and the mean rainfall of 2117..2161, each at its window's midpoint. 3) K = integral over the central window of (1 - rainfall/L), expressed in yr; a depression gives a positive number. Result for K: -4.5 yr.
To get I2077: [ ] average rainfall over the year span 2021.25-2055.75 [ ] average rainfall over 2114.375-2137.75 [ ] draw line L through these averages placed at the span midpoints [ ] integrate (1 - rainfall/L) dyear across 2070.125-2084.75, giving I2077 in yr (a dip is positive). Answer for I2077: 1.95 yr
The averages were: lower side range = 2.88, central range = 2.05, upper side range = 1.71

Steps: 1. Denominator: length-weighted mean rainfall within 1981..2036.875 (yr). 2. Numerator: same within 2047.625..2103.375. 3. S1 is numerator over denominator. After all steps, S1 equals 1.01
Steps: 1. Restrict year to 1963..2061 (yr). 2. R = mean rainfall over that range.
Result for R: 2.47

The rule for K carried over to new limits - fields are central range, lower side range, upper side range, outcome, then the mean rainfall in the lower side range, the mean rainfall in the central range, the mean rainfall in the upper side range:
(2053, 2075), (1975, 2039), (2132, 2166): -4.6 yr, 2.3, 2.48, 1.69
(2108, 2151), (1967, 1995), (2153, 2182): -3.0 yr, 2.41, 1.75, 1.44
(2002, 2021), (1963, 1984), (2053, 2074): 4.4 yr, 2.54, 1.94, 2.5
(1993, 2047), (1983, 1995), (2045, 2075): 1.2 yr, 2.19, 2.35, 2.66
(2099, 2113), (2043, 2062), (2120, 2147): 2.2 yr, 2.97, 1.81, 1.73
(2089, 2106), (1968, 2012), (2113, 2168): -0.6 yr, 2.21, 1.9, 1.68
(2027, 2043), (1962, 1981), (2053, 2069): -1.8 yr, 2.54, 2.91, 2.64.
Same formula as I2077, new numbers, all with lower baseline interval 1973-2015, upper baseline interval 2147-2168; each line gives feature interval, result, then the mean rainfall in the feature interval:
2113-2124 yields -0.2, 1.76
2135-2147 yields -0.9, 1.78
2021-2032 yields -3.1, 2.6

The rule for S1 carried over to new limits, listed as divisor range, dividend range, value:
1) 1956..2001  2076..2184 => 0.74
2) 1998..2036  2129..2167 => 0.74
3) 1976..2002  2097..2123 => 0.81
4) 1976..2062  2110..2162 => 0.70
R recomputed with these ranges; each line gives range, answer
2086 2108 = 1.88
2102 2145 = 1.75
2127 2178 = 1.6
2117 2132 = 1.69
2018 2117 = 2.35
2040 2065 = 2.89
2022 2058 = 2.89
